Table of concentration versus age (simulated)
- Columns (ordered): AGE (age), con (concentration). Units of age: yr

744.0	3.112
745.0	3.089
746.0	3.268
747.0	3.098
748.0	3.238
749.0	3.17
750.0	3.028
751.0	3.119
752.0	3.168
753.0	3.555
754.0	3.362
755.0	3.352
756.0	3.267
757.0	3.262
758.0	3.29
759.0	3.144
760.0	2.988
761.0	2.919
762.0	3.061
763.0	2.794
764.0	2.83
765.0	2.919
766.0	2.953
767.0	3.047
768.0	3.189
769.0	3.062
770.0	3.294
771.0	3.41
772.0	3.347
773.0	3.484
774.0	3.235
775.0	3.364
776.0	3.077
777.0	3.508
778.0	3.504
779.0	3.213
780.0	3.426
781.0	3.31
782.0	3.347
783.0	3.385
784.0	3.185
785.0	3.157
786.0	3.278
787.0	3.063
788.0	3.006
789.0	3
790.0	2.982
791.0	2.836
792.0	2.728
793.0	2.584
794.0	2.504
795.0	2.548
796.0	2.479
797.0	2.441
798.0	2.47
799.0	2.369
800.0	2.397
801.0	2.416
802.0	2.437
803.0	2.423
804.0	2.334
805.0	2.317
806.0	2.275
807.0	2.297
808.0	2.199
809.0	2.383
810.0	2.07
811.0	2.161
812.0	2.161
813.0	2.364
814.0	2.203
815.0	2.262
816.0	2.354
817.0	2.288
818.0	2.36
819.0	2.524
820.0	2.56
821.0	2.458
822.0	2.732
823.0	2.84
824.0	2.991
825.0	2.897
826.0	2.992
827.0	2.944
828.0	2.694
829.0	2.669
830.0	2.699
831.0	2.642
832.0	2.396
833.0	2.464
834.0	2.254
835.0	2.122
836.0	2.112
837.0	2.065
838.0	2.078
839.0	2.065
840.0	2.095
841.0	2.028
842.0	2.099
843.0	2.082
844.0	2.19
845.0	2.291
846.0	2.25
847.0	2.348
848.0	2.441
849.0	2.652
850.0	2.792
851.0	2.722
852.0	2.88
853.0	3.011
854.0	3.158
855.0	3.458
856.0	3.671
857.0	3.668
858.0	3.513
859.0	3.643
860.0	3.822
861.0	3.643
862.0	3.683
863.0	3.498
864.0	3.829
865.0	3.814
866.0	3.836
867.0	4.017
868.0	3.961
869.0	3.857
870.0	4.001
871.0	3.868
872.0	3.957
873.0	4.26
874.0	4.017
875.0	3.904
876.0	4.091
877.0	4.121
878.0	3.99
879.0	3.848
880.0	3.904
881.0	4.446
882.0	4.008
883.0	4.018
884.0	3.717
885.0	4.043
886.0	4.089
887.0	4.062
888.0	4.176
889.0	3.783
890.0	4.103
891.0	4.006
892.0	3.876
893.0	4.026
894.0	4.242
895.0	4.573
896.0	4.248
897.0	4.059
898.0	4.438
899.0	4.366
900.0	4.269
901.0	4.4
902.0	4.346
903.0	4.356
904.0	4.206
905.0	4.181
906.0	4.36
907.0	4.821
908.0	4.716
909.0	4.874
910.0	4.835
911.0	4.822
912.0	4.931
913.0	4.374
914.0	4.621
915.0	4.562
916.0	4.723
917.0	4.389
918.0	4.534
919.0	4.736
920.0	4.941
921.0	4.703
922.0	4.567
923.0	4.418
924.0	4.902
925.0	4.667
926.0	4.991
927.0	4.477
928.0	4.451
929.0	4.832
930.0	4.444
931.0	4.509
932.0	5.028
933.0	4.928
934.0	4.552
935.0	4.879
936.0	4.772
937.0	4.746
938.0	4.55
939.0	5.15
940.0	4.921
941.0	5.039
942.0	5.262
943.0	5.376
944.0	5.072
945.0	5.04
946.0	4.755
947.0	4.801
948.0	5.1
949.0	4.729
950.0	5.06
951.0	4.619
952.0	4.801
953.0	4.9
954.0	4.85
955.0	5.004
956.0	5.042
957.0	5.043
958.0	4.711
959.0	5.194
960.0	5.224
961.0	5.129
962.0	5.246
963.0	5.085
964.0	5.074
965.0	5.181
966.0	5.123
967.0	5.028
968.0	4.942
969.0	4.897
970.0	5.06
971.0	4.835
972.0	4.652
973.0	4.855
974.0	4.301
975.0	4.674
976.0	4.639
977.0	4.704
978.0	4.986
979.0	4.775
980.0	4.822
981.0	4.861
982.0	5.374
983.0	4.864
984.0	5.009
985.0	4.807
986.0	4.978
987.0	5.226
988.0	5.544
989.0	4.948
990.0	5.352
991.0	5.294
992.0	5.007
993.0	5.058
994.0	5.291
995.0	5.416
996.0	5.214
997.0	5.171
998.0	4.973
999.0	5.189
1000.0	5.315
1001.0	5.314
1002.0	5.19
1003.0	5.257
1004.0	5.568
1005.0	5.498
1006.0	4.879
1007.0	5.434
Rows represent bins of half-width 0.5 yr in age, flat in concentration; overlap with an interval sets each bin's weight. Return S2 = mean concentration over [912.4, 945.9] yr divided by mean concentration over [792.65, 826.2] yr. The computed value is 2.0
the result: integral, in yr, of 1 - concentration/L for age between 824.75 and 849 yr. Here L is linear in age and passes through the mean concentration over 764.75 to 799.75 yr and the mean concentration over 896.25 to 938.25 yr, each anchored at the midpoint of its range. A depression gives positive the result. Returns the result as 8.6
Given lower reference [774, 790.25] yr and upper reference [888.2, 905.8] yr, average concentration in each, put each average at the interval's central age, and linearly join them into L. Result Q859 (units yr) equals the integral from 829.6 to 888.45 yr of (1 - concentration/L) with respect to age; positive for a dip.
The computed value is 9.8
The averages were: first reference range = 3.24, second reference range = 4.21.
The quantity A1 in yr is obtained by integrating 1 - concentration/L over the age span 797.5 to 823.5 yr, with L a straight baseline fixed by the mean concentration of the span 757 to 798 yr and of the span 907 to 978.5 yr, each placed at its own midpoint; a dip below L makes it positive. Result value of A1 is 8.0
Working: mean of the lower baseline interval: 3.07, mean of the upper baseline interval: 4.84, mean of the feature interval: 2.37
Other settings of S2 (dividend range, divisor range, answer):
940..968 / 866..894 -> 1.25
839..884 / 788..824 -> 1.37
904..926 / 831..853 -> 2.00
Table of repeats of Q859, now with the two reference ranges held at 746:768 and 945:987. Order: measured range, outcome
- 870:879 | 0.3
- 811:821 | 3.6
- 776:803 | 3.9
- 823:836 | 3.9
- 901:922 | -0.7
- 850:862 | 1.8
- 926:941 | -0.3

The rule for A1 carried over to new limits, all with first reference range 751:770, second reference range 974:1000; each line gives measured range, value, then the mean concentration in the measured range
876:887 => 0.3 yr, 4.02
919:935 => -0.6 yr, 4.7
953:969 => -0.8 yr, 5.05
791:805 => 3.9 yr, 2.48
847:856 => 2.3 yr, 2.9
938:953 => -0.9 yr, 4.96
